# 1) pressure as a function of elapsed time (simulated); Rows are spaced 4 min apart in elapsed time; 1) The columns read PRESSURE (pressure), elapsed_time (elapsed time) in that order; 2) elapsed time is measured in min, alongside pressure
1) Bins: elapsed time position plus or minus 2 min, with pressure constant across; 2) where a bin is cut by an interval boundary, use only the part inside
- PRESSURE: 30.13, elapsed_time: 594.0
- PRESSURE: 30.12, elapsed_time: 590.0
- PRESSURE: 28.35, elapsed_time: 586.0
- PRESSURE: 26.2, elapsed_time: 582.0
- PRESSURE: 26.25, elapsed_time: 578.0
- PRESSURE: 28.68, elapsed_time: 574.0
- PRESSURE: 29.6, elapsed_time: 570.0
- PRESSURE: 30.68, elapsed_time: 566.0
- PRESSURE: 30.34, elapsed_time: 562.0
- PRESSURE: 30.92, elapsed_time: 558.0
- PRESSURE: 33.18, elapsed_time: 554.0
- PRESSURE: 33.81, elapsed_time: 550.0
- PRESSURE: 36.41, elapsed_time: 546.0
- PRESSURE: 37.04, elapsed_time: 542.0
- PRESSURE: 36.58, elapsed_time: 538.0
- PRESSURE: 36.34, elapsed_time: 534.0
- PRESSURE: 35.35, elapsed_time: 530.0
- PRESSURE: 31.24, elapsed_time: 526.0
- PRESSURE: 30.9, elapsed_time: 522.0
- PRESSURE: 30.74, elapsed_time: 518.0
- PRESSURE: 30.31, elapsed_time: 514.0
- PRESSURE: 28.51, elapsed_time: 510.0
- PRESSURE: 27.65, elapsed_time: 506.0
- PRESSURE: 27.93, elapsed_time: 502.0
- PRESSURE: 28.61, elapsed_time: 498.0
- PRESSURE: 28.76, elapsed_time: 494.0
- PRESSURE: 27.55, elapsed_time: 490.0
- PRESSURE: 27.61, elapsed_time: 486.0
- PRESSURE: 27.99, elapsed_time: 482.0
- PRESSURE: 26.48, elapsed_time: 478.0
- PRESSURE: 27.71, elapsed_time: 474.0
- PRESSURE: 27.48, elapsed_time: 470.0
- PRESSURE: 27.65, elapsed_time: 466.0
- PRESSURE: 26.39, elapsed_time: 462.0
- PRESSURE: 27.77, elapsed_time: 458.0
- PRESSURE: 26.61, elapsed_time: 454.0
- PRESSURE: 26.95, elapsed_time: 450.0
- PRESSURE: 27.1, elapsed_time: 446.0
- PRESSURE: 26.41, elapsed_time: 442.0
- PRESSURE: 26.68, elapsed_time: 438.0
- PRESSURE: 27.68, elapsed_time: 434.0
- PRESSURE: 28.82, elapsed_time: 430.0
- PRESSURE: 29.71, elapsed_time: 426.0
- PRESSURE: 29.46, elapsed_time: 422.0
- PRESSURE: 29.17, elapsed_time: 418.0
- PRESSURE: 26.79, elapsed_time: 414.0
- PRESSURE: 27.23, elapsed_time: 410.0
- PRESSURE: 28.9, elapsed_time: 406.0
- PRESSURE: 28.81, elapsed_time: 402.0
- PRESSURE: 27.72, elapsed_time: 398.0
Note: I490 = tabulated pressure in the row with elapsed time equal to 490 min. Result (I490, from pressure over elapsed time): 27.55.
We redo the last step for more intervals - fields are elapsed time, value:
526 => 31.24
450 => 26.95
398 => 27.72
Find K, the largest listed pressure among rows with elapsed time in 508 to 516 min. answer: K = 30.31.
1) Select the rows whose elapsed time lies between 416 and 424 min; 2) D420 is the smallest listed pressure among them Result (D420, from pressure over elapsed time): 29.17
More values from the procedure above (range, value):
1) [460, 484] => 26.39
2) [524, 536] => 31.24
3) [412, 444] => 26.41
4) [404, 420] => 26.79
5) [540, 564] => 30.34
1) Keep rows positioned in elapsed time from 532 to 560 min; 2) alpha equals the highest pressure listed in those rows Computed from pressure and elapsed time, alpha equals 37.04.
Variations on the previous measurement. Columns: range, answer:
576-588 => 28.35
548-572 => 33.81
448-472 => 27.77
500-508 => 27.93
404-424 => 29.46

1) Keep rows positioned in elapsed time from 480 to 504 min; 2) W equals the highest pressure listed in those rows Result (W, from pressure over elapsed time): 28.76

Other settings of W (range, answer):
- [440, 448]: 27.1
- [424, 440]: 29.71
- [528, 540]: 36.58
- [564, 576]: 30.68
